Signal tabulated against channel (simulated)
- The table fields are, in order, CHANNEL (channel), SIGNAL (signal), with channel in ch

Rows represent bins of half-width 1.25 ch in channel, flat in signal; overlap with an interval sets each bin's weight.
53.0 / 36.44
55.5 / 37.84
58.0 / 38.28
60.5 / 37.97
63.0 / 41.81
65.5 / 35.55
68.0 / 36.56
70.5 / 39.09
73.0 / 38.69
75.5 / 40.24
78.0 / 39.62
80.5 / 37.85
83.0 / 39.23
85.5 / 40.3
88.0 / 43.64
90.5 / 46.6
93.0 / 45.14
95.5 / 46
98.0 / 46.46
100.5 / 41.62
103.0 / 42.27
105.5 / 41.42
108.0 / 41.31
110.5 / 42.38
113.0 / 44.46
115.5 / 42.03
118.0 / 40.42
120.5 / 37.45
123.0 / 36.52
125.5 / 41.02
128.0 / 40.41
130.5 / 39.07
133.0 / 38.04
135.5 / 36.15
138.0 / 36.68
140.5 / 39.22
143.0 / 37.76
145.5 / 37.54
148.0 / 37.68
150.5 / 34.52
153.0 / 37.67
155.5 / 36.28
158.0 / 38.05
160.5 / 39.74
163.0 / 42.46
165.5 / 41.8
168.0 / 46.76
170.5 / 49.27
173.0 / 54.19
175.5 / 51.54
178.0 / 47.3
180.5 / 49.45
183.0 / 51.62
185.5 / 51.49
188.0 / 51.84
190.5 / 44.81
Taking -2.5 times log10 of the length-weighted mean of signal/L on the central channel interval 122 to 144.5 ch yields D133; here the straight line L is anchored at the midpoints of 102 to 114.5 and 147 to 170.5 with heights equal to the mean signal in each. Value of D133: 0.08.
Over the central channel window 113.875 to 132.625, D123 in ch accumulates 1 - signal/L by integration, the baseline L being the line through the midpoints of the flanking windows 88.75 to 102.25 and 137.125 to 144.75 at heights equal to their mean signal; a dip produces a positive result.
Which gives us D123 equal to 0.5 ch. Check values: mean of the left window 45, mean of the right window 37.9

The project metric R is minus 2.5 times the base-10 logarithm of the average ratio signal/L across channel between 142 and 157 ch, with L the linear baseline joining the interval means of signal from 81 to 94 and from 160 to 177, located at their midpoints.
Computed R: 0.24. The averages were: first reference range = 42.6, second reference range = 46.8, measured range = 36.9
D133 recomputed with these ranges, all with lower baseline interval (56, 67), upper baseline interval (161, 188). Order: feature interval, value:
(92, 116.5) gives -0.03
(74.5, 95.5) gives -0.04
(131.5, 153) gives 0.22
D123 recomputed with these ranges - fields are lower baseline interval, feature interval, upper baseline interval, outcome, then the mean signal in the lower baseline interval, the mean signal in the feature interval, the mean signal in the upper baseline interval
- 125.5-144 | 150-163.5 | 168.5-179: 2.12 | 38.4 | 38.1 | 50.4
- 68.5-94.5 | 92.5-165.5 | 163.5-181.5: 7.67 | 41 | 40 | 48.3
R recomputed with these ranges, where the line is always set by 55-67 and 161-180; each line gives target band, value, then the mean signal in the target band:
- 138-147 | 0.19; 38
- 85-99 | -0.10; 44.9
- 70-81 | 0.01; 39.2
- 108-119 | 0.01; 42.3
